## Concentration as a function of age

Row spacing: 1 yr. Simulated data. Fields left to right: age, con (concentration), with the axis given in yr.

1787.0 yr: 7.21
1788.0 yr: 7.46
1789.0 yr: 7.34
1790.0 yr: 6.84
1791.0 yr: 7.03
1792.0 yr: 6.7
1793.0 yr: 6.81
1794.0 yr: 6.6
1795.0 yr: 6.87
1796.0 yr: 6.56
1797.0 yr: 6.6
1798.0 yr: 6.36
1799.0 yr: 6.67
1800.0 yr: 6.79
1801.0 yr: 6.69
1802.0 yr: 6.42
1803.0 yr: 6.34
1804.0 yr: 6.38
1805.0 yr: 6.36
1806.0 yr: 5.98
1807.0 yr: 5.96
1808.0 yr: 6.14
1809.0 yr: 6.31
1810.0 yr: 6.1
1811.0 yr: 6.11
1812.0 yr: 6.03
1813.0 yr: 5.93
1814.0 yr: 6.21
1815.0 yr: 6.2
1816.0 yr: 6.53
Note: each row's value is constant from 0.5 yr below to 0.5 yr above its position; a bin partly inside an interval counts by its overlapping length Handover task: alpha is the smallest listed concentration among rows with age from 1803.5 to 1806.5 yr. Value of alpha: 5.98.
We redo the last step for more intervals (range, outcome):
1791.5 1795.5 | 6.6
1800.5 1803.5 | 6.34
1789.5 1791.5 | 6.84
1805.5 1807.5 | 5.96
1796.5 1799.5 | 6.36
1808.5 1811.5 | 6.1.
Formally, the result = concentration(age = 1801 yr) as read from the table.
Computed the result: 6.69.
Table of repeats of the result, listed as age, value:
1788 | 7.46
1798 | 6.36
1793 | 6.81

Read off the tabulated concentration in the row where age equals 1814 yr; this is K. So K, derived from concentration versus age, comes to 6.21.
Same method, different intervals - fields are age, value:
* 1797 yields 6.6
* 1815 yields 6.2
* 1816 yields 6.53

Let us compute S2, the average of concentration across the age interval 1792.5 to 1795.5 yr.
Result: 6.76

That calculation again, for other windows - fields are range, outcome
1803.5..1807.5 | 6.17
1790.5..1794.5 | 6.79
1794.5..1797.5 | 6.68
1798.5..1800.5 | 6.73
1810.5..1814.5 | 6.07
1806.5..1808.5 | 6.05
